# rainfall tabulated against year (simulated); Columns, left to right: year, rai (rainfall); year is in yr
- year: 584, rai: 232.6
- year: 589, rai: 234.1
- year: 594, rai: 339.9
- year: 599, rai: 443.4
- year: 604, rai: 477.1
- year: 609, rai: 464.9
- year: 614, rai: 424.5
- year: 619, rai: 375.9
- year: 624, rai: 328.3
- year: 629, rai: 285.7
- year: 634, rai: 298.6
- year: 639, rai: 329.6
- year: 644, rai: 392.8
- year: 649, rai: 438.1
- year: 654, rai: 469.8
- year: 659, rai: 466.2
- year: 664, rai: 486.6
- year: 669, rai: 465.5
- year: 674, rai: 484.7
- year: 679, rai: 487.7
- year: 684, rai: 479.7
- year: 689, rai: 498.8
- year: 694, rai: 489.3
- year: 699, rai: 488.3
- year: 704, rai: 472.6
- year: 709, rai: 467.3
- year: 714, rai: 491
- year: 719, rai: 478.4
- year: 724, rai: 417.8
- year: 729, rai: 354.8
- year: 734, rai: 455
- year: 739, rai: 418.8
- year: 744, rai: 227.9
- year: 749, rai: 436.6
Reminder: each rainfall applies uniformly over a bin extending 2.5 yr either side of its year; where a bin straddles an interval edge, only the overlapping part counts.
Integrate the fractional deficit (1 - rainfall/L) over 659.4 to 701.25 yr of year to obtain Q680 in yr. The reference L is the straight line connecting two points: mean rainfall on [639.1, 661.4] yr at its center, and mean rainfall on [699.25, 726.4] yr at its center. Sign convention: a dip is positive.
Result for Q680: -3.4 yr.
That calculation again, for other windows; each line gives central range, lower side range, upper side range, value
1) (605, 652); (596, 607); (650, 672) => 8.78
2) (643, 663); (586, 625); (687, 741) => -1.49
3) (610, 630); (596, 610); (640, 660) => 3.63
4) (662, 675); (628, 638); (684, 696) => -1.85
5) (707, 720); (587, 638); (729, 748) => -3.83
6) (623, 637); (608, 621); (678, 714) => 4.17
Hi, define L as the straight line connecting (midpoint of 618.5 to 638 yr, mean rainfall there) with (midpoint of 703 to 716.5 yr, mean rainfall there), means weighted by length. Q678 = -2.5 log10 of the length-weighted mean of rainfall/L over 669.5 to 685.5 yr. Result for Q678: -0.17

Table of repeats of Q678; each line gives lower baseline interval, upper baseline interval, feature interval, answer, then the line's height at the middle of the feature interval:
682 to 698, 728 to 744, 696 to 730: -0.05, 438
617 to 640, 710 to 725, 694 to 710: -0.09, 442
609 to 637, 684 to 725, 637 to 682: -0.10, 409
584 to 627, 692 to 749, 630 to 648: 0.14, 392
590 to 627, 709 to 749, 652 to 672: -0.17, 405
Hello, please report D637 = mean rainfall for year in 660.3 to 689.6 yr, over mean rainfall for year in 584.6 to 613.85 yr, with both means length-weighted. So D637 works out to 1.26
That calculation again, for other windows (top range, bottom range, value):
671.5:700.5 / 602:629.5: 1.22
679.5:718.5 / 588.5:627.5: 1.24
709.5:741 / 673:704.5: 0.90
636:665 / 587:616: 1.06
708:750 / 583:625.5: 1.10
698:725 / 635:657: 1.17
